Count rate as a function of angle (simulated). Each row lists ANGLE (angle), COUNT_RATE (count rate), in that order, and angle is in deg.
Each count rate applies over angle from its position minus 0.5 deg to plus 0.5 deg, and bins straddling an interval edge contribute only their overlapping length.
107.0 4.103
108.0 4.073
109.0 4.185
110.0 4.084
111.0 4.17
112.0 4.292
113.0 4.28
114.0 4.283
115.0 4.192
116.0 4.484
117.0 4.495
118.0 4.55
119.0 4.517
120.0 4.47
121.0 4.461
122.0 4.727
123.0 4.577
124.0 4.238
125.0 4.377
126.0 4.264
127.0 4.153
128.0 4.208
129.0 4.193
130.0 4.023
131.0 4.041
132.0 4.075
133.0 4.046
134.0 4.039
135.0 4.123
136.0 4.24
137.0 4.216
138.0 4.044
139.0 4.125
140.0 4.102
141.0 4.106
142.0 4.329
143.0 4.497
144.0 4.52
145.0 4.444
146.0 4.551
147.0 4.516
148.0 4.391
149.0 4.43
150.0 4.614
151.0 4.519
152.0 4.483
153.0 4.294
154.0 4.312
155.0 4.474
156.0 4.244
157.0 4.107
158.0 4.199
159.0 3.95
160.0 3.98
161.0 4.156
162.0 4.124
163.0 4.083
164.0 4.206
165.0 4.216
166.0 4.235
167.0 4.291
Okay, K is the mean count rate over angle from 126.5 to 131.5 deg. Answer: 4.12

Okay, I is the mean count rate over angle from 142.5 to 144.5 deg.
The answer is 4.51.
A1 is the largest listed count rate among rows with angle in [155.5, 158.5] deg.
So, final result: 4.244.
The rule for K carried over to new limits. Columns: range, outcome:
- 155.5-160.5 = 4.1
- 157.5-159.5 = 4.07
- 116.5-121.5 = 4.5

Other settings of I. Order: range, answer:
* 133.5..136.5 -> 4.13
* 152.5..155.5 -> 4.36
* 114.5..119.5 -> 4.45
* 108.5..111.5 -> 4.15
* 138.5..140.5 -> 4.11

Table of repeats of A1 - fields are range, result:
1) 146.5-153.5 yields 4.614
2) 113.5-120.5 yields 4.55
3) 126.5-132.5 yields 4.208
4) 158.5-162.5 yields 4.156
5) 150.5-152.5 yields 4.519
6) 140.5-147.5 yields 4.551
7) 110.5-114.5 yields 4.292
